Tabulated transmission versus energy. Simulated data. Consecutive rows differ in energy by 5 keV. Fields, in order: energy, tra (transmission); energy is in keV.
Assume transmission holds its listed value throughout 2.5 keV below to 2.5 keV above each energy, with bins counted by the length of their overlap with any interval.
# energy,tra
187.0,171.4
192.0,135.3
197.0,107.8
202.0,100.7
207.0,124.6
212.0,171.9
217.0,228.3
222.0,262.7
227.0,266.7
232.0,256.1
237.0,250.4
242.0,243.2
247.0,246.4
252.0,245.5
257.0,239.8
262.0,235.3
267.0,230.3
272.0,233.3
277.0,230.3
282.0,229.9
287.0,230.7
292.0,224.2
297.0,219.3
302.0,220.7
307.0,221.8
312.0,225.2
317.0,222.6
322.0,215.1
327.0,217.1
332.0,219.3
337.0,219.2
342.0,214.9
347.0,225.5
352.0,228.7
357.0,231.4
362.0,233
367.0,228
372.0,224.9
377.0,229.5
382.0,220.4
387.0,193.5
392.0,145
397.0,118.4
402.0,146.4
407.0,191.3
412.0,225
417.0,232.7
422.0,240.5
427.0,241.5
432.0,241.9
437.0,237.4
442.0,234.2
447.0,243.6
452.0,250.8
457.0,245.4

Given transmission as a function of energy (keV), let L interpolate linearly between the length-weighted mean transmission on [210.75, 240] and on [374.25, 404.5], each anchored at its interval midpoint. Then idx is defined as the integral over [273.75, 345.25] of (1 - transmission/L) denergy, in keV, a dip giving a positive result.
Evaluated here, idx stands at -4.9 keV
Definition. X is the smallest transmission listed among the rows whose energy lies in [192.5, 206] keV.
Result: 100.7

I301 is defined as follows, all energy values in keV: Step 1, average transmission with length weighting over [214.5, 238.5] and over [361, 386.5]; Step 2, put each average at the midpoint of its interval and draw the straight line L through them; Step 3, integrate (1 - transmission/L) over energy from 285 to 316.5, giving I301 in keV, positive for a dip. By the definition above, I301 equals 2.0 keV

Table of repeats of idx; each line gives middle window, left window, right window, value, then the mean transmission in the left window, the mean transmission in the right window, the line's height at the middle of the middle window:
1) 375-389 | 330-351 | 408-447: 0.8 keV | 220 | 235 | 227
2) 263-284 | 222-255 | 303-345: 0.7 keV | 252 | 220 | 239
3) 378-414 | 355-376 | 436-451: 8.4 keV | 229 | 240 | 233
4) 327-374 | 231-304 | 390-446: -1.1 keV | 235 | 207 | 219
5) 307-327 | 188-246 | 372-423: -2.6 keV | 196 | 194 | 195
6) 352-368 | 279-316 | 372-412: -2.7 keV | 225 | 184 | 198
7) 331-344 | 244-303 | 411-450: 0.9 keV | 233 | 238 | 235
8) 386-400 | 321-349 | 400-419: 3.9 keV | 219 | 199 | 204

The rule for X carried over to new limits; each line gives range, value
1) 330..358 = 214.9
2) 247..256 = 245.5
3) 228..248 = 243.2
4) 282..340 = 215.1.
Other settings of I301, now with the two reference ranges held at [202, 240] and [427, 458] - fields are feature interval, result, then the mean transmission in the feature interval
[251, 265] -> -1.3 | 239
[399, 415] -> 3.4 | 187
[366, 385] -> 0.7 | 225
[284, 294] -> -0.2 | 228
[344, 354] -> 0.2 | 226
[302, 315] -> 0.2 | 223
